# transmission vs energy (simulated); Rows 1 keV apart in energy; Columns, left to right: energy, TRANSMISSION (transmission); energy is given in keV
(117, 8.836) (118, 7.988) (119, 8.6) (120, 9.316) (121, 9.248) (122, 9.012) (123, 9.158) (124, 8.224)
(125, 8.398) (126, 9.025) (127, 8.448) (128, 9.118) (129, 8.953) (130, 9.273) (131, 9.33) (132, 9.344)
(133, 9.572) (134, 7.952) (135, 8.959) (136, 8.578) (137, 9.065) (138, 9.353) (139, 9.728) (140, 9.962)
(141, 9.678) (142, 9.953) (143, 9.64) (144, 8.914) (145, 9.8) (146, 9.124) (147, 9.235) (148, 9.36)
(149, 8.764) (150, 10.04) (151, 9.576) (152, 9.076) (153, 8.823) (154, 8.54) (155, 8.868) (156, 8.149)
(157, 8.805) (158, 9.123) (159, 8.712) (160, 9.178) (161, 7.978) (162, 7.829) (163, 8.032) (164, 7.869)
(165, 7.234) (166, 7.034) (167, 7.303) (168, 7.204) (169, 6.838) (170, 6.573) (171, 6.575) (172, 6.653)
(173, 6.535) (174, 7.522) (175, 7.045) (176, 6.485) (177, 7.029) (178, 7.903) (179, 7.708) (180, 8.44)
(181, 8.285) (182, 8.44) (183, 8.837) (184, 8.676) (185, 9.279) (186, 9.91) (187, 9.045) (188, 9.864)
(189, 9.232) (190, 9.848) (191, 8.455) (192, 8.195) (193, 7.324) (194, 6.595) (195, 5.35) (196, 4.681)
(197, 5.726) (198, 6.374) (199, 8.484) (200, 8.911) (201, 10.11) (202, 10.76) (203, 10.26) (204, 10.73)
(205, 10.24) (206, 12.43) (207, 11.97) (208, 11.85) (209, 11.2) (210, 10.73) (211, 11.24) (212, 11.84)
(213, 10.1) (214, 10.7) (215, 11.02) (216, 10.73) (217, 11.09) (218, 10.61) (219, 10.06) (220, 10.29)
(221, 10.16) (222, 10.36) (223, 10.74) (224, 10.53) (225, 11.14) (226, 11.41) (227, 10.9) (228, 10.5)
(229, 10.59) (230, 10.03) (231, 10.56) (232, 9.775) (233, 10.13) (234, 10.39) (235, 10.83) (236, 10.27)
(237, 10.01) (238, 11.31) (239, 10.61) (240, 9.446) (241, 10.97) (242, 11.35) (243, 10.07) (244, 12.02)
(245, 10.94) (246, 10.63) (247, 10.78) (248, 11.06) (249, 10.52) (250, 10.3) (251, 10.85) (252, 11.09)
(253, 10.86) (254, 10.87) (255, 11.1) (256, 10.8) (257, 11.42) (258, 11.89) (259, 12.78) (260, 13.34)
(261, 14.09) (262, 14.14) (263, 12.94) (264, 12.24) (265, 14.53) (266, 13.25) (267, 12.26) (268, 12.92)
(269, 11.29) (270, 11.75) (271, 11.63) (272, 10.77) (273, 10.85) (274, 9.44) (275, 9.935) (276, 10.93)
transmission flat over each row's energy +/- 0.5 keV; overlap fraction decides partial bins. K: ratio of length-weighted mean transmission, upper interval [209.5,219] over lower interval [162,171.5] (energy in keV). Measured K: 1.50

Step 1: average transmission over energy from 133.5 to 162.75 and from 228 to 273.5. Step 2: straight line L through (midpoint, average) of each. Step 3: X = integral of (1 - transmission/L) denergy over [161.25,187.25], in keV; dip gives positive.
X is 5.3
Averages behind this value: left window 9.05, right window 11.3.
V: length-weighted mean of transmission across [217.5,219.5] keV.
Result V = 10.3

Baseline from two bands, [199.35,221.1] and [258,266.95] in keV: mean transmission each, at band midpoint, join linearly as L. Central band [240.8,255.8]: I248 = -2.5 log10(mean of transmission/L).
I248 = 0.157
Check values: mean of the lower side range 10.8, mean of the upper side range 13.3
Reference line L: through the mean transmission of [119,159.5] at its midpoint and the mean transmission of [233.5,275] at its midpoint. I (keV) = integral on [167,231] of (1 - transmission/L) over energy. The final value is 7.2 keV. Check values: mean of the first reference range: 9.1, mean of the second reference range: 11.4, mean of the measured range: 9.18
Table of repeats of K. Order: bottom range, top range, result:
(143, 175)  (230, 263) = 1.35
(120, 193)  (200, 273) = 1.30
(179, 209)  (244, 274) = 1.32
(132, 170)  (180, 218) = 1.08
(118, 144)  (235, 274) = 1.26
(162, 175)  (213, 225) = 1.48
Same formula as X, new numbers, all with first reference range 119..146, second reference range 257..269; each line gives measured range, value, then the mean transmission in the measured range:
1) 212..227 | 1.3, 10.7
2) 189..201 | 3.8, 7.47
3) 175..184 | 2.3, 7.89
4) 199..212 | 0.6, 10.8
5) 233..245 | 1.6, 10.7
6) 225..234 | 1.1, 10.5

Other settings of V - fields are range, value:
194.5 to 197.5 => 5.25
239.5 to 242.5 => 10.6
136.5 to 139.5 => 9.38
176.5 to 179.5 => 7.55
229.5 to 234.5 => 10.2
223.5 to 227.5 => 11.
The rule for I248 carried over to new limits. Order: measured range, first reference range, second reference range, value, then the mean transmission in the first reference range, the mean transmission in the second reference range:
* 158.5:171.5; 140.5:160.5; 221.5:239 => 0.24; 9.17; 10.6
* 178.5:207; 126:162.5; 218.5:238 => 0.14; 9.08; 10.5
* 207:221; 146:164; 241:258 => -0.08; 8.81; 10.9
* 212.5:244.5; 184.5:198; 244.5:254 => -0.09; 7.9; 10.8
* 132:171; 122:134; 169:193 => -0.01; 8.94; 8.07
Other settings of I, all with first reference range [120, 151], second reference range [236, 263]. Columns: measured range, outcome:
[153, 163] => 1.08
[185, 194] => 1.16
